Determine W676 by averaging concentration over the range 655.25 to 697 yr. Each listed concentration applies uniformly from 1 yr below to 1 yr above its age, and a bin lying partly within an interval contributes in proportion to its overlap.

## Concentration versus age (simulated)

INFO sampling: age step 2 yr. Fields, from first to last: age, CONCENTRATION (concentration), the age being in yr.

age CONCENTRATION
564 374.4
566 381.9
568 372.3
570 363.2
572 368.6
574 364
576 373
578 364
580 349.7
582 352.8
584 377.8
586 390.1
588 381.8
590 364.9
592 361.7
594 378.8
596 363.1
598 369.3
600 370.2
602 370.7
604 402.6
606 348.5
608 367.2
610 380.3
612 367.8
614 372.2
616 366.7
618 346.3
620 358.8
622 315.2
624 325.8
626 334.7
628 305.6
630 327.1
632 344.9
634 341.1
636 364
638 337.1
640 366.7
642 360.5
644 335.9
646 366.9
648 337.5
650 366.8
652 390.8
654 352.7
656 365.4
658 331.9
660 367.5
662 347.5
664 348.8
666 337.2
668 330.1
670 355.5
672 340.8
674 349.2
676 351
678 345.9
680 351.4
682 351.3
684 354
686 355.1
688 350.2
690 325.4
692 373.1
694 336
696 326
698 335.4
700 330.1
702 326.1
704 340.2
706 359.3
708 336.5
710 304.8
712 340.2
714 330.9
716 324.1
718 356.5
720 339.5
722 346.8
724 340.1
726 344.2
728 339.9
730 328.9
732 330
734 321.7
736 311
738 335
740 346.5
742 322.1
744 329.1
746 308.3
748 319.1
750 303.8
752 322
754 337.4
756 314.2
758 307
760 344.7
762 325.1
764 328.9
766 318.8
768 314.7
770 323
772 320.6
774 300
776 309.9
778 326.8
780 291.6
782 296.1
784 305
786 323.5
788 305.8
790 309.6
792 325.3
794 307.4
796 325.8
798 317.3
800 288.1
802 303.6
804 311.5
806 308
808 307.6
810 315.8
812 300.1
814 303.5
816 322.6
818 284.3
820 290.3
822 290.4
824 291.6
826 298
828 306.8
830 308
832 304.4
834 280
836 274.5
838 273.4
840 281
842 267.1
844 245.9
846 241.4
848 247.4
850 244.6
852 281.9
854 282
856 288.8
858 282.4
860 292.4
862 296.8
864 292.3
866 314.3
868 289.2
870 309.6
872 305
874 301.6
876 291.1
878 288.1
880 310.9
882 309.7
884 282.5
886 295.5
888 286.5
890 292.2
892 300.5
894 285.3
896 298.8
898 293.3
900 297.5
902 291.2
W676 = 347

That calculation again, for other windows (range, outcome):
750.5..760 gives 322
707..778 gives 326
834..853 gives 263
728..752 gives 324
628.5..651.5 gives 350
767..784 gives 310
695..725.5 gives 336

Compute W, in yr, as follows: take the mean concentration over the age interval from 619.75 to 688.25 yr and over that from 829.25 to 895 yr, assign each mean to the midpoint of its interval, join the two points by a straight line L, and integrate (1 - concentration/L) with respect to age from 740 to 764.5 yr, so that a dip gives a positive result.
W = -0.3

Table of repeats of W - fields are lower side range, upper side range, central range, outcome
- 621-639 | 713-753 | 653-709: -2.38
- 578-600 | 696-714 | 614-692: 0.23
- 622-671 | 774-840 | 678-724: -1.21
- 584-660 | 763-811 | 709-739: -0.31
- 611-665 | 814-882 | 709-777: -1.56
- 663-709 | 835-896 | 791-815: -0.30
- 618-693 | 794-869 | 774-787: -0.04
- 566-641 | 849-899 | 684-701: -0.22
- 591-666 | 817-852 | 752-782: -1.43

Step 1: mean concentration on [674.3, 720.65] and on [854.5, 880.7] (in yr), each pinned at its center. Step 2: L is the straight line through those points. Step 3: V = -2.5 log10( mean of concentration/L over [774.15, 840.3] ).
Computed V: 0.034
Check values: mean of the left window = 341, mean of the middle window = 303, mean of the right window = 297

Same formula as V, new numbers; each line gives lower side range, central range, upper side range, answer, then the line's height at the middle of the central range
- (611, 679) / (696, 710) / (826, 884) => -0.01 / 331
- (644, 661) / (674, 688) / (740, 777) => -0.01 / 348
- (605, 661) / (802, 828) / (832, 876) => -0.03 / 294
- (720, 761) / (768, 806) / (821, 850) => -0.03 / 304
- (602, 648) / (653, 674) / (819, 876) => -0.02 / 340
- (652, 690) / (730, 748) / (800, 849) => -0.01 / 323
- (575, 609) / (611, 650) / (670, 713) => 0.04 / 359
